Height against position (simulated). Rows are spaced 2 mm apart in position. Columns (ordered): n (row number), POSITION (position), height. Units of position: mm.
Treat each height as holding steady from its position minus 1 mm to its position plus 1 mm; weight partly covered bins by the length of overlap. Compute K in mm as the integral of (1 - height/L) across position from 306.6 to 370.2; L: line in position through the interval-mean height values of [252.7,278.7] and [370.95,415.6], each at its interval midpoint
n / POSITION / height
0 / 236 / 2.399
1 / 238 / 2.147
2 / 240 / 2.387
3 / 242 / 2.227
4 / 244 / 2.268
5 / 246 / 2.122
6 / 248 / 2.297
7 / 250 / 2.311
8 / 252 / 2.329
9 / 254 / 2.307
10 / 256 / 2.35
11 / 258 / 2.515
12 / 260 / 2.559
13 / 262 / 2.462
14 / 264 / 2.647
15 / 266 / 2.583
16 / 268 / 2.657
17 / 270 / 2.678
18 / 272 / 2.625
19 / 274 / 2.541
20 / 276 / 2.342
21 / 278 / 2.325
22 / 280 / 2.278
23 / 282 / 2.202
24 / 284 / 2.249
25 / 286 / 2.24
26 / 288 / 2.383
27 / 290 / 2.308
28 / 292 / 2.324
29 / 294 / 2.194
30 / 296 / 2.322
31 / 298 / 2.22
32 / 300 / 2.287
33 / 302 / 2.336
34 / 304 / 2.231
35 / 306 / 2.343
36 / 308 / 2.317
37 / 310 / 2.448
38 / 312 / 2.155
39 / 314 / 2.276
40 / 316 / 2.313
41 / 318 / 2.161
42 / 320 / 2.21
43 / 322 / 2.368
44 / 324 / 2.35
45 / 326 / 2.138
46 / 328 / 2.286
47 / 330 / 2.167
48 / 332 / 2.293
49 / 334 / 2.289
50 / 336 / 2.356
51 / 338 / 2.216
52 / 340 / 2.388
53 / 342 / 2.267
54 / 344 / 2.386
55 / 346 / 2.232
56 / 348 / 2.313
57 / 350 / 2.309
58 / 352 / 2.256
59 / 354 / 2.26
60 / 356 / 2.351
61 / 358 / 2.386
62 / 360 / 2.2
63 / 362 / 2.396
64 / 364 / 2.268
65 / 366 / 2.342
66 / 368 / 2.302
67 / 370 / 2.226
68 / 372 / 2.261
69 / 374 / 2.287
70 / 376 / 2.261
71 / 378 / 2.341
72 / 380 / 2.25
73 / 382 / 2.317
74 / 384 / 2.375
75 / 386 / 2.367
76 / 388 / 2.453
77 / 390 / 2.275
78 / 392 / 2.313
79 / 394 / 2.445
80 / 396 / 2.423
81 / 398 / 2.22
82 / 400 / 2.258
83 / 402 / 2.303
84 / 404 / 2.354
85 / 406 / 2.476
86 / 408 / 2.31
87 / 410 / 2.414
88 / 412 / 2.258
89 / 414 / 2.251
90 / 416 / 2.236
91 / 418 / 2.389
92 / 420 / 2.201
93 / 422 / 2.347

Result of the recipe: 3.0 mm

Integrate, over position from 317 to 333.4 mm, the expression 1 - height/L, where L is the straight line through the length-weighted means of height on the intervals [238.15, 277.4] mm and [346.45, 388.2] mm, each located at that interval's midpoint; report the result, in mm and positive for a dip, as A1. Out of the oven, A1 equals 0.7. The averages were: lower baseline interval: 2.42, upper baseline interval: 2.31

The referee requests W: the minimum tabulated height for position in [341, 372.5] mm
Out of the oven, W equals 2.2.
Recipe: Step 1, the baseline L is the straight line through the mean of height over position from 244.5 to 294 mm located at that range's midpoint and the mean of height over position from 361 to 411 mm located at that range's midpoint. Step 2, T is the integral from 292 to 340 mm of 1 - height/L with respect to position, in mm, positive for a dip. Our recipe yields 1.9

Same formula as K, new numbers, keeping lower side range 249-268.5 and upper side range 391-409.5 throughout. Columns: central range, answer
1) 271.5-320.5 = 2.7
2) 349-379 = 1.0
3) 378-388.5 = 0.1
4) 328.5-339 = 0.6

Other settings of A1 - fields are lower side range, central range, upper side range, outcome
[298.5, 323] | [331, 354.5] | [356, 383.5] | -0.1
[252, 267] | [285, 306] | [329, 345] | 0.9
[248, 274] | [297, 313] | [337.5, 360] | 0.7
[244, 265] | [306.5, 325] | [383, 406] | 0.6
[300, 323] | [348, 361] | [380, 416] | 0.1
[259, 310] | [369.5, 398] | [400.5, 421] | 0.1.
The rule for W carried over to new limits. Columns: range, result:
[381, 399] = 2.22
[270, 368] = 2.138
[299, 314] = 2.155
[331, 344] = 2.216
